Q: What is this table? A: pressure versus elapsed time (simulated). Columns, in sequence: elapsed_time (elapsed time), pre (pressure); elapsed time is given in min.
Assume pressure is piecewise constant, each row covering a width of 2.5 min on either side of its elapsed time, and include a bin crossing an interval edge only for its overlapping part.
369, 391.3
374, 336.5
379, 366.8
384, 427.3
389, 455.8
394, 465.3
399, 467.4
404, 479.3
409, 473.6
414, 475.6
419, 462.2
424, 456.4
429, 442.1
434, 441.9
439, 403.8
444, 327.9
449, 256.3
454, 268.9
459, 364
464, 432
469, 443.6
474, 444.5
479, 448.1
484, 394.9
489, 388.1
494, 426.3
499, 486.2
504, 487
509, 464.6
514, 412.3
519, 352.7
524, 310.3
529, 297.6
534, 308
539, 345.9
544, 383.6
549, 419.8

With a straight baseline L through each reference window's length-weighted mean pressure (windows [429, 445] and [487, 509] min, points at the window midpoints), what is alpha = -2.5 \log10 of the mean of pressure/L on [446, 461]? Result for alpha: 0.377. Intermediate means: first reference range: 405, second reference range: 450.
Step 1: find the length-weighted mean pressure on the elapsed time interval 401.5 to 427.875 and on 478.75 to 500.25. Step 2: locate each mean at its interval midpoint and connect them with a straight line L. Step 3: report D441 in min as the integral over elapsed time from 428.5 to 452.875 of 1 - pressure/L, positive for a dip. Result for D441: 4.9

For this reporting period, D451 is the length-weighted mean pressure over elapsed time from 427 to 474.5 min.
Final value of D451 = 379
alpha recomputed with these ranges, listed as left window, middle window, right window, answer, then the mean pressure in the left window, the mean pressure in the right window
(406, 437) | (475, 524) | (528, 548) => -0.114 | 458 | 343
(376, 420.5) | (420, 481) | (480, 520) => 0.117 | 451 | 430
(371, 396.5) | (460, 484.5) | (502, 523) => -0.039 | 410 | 419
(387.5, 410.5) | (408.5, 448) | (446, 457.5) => -0.182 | 469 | 274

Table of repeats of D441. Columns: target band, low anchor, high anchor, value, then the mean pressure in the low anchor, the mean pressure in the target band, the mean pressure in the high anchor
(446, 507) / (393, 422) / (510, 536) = -1.82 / 471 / 403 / 344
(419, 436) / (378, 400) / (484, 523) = -0.59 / 439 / 449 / 424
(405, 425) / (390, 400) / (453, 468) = -1.48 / 465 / 469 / 372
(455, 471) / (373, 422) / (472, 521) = 1.35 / 444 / 399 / 431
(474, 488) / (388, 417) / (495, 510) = 1.54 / 470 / 422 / 475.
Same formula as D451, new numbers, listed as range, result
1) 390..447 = 444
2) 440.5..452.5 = 299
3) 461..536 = 407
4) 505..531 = 376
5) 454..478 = 407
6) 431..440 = 427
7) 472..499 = 426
